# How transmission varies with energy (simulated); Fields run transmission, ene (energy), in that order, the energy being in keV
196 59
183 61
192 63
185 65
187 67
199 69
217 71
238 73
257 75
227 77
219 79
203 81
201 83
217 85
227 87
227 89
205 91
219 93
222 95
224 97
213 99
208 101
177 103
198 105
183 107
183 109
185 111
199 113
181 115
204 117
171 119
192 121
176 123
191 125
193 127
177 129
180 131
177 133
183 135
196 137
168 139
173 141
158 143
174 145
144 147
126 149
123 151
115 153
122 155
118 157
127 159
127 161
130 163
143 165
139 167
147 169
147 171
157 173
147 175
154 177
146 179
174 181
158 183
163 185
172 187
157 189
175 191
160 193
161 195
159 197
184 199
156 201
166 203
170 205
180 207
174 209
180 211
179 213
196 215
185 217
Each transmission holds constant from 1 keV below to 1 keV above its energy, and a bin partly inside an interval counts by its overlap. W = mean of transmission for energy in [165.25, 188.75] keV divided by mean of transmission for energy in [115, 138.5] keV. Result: 0.8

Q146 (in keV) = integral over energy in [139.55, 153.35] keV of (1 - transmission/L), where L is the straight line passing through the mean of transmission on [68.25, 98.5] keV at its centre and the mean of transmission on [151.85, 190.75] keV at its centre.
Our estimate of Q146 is 1.6 keV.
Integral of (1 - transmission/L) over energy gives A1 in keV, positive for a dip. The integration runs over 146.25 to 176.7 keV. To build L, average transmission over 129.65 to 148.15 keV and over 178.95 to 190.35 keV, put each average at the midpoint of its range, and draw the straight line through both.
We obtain 6.0 keV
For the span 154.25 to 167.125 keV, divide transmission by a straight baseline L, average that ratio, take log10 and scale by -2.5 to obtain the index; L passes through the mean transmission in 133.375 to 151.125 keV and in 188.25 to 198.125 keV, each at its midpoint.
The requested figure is 0.25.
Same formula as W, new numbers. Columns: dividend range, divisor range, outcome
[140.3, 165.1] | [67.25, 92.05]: 0.62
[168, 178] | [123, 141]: 0.83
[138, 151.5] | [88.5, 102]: 0.71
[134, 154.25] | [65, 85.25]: 0.72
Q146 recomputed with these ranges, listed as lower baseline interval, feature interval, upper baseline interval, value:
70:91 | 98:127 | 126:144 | 0.93 keV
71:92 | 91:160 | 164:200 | 6.61 keV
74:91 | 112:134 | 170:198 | 1.23 keV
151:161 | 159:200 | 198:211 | -2.33 keV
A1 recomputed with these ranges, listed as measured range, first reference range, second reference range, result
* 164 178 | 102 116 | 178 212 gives 2.0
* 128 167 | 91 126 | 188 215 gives 7.4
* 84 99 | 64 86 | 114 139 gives -1.1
